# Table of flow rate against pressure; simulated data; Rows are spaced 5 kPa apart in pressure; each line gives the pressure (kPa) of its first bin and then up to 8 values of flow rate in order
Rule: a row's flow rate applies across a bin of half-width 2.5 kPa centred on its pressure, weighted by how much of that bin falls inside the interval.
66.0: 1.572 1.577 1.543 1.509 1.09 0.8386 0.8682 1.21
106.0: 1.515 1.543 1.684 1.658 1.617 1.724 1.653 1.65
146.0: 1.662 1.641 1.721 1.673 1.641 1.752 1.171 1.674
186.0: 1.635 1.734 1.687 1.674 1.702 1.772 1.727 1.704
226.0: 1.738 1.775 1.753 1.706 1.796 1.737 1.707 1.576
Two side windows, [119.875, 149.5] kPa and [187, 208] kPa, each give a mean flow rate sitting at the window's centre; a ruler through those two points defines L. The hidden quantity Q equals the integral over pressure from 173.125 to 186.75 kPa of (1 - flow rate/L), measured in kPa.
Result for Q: 1.6 kPa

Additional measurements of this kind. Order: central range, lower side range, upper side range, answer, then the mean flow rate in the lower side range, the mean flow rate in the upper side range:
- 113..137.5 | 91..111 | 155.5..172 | -5.0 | 1.2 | 1.69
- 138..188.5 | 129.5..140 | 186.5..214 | 2.1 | 1.68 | 1.71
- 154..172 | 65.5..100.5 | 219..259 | -2.2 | 1.26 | 1.74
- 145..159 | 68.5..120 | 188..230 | -1.3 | 1.35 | 1.72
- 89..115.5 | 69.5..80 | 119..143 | 6.1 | 1.55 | 1.66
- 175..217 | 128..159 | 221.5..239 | 1.6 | 1.67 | 1.75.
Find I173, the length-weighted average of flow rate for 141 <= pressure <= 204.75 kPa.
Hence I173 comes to 1.64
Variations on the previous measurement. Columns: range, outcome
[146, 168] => 1.67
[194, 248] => 1.73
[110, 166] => 1.66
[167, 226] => 1.66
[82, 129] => 1.35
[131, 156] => 1.67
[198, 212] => 1.71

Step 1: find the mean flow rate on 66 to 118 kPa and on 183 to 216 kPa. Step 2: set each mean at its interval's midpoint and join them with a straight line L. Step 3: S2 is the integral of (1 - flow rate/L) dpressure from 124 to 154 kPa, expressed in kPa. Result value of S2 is -3.17 kPa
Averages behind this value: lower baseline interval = 1.35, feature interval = 1.66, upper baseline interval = 1.7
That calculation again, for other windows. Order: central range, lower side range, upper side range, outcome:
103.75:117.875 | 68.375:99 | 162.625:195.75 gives -2.4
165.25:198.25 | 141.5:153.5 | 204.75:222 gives 1.6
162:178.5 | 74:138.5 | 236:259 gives 0.3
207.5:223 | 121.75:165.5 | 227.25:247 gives 0.0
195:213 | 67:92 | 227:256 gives -0.6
